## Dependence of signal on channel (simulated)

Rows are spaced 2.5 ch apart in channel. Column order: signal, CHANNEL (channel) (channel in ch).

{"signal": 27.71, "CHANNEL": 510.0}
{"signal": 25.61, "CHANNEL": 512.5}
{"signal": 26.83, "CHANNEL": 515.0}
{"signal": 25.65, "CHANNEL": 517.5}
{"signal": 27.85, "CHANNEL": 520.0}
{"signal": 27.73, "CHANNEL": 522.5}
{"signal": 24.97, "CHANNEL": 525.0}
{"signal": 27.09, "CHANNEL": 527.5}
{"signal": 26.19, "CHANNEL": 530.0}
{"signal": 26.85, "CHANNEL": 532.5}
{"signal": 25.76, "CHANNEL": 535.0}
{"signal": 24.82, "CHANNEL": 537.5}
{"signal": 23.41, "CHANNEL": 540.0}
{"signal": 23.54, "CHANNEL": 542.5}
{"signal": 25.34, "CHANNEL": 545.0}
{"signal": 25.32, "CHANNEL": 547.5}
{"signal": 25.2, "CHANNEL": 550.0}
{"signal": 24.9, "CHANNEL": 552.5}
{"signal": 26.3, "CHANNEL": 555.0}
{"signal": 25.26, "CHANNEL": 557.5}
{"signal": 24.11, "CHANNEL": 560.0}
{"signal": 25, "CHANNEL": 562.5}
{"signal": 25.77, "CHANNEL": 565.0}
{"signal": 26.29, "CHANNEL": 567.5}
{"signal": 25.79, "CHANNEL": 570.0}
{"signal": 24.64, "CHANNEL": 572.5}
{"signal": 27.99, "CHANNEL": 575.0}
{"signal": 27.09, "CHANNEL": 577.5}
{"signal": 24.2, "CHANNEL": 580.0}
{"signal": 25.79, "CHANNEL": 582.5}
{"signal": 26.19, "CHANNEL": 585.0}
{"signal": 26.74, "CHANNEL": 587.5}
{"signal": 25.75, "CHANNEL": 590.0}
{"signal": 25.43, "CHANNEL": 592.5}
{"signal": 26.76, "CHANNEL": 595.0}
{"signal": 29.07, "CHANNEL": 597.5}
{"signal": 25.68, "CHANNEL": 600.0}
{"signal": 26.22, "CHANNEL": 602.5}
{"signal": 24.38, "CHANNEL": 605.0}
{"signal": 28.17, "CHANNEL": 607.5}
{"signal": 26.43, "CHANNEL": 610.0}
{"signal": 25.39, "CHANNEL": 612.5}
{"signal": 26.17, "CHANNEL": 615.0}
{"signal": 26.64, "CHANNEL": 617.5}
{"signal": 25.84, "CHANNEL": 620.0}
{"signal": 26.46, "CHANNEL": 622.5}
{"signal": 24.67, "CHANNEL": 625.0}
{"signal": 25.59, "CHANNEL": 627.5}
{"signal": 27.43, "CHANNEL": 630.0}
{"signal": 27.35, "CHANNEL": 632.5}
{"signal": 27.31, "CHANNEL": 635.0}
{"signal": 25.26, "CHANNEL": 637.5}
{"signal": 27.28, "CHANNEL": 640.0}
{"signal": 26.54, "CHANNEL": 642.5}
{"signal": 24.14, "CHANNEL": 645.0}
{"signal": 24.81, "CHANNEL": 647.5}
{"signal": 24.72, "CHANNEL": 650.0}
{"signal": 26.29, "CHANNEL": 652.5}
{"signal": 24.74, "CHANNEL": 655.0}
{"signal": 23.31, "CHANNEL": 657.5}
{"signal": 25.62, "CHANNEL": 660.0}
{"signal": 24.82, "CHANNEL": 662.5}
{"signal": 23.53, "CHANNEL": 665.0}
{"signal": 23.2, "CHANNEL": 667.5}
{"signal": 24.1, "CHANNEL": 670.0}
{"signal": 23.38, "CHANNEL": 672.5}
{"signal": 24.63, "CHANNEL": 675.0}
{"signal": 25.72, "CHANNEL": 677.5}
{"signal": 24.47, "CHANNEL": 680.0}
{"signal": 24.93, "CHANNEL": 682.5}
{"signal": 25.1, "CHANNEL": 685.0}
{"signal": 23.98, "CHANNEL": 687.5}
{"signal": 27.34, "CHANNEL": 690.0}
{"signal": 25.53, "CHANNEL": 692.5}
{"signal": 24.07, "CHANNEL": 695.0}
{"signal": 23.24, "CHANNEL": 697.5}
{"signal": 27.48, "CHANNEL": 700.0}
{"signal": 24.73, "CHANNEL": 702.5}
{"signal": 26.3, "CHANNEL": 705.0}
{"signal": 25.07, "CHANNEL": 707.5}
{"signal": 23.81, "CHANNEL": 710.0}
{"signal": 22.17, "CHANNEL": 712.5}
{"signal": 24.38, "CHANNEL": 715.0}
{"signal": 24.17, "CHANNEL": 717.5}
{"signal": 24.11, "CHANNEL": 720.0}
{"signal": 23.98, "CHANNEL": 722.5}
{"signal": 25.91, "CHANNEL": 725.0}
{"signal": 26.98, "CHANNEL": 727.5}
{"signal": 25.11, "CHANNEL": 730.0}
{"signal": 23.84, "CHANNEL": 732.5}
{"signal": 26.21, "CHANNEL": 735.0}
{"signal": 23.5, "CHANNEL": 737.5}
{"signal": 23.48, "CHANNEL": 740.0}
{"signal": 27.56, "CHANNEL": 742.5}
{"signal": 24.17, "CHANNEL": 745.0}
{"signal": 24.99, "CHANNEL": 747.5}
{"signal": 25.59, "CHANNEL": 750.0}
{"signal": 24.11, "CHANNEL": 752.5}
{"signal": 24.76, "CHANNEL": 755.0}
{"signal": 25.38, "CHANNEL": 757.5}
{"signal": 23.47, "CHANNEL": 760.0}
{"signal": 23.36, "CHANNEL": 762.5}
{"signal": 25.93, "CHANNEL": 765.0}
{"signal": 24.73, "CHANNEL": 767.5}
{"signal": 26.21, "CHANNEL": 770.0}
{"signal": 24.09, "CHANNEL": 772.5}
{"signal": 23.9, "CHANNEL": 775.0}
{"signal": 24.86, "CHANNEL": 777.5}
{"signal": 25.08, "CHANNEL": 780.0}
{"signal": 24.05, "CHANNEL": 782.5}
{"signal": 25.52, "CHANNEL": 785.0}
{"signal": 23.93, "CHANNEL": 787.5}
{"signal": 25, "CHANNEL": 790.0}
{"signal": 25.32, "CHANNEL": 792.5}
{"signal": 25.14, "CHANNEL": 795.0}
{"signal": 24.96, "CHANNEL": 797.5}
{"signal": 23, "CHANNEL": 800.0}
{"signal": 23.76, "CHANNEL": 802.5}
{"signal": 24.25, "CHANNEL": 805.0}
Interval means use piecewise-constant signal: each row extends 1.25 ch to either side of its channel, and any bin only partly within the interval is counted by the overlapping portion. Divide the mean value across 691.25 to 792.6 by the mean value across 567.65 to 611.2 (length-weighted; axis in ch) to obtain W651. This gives 0.9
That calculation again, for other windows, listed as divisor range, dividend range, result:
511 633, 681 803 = 0.96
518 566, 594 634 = 1.03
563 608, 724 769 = 0.95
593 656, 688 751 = 0.95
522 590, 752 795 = 0.96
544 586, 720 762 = 0.97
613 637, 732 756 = 0.94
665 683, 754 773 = 1.02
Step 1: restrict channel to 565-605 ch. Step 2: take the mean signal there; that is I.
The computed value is 26.2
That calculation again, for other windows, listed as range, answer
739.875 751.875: 25.3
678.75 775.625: 24.8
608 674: 25.5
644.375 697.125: 24.7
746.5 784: 24.7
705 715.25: 24.1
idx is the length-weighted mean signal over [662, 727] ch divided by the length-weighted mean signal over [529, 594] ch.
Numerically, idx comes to 0.97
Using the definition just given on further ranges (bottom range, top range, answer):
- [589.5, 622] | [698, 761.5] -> 0.94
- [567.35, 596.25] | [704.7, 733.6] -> 0.94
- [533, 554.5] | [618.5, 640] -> 1.06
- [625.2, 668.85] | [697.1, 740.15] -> 0.97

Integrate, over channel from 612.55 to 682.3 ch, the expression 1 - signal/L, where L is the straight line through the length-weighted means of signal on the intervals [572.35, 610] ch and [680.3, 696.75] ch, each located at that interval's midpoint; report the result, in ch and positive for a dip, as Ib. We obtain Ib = 0.7 ch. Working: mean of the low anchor 26.3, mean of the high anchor 25.1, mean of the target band 25.3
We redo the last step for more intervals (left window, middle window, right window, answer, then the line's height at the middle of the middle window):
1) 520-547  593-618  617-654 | -0.5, 25.9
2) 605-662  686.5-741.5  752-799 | 0.9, 25.2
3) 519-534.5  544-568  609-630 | 1.1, 26.5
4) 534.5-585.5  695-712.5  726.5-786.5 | 0.1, 25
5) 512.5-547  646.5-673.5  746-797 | 0.9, 25.3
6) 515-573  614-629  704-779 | -0.4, 25.3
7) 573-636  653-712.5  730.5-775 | 1.8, 25.5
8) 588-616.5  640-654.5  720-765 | 0.2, 25.9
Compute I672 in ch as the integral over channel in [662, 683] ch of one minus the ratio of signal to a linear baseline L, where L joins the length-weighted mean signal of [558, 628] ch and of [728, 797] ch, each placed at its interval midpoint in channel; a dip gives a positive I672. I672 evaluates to 1.0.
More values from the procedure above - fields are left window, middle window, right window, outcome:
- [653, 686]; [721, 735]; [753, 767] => -0.41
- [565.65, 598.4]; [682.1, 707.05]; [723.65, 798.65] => 0.13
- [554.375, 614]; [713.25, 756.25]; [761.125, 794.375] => 0.35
